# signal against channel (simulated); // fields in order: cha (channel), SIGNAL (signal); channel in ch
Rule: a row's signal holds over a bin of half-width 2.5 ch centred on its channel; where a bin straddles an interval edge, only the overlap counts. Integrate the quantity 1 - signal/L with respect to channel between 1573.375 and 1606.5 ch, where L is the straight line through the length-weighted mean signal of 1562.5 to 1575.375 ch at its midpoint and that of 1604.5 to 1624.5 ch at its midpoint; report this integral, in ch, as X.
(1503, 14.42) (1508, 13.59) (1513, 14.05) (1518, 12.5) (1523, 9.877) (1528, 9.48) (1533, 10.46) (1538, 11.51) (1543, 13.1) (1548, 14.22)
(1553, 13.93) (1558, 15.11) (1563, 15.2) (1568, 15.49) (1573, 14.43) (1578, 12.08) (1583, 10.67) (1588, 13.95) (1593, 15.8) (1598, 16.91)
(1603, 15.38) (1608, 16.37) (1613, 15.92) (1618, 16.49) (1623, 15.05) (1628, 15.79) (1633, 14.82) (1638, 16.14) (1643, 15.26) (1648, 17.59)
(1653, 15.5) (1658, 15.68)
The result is 2.7 ch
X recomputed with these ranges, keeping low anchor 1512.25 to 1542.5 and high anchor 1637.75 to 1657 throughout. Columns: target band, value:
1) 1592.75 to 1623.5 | -3.3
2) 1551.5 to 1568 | -3.1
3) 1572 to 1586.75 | 1.1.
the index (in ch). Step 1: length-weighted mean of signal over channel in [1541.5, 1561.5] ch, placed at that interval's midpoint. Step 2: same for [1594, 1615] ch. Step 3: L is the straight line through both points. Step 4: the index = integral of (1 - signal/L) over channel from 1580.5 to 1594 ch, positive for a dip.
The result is 2.0 ch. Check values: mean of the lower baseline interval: 14.2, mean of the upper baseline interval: 16.1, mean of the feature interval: 13.2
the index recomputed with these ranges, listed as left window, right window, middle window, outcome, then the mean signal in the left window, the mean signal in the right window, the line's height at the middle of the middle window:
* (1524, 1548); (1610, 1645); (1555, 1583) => -2.7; 11.4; 15.7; 12.9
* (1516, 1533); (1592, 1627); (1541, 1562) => -3.3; 10.5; 16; 12.3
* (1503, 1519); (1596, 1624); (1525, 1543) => 4.3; 13.6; 16.1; 14.2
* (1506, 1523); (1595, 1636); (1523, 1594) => 5.6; 12.9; 15.8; 14.2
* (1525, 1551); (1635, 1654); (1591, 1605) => -1.8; 11.8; 16.1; 14.2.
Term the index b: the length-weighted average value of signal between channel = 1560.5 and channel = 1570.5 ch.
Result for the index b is 15.3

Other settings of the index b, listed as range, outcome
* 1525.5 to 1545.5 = 11.1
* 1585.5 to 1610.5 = 15.7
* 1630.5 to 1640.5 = 15.5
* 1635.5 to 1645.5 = 15.7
